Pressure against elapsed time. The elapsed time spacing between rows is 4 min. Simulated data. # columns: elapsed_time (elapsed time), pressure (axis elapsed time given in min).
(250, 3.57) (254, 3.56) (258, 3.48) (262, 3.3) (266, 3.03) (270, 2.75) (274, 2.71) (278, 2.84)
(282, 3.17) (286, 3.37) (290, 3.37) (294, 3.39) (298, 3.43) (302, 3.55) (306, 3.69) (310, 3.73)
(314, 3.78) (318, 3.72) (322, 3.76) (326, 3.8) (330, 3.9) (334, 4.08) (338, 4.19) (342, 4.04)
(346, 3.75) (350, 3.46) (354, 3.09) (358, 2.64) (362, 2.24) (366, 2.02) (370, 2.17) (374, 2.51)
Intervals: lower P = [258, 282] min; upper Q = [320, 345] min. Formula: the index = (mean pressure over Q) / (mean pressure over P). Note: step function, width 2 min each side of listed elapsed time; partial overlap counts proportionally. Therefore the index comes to 1.3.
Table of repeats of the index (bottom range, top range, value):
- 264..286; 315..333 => 1.29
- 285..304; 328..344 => 1.18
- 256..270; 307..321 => 1.17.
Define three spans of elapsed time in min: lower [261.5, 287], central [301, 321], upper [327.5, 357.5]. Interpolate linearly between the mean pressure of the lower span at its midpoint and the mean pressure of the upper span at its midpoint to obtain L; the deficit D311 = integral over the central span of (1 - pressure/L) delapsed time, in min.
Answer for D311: -1.85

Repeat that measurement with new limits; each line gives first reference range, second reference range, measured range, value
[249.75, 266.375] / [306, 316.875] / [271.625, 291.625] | 2.7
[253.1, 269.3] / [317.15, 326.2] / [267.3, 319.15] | 3.0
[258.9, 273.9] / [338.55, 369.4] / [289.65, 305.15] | -2.2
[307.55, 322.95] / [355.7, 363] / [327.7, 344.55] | -4.8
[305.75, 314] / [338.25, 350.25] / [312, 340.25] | -0.7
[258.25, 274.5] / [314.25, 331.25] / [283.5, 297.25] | -0.1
